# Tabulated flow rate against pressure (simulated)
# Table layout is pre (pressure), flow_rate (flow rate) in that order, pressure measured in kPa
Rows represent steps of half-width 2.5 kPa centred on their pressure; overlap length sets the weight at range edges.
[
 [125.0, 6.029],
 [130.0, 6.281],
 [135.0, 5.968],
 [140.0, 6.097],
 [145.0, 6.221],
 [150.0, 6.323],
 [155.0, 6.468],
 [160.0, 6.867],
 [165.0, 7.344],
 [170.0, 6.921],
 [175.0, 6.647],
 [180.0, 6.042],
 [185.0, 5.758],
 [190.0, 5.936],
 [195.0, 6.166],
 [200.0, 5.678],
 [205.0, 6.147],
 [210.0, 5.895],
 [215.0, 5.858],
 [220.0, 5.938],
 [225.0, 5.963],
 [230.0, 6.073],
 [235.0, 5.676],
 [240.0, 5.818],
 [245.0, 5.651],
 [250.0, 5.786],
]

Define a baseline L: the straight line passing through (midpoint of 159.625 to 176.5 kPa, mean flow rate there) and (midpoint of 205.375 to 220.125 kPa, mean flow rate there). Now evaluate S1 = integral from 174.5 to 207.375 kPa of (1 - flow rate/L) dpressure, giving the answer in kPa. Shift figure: 2.1 kPa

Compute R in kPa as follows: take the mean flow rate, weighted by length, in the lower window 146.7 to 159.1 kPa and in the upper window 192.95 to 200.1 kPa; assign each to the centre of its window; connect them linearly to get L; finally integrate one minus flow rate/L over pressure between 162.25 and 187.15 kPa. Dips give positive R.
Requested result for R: -1.3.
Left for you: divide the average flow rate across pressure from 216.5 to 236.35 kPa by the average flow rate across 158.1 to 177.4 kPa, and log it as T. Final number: 0.85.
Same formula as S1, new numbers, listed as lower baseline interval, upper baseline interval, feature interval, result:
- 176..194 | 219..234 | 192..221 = 0.16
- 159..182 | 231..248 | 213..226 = 0.27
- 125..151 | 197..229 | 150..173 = -2.83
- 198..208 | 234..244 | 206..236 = -0.47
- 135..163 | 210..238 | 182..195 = 0.44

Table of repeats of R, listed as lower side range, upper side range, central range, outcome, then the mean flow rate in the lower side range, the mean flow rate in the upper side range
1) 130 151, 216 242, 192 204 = 0.1 kPa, 6.16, 5.89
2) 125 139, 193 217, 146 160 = -0.9 kPa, 6.1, 5.95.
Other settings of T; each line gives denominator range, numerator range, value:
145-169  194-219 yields 0.89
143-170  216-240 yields 0.88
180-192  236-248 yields 0.97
